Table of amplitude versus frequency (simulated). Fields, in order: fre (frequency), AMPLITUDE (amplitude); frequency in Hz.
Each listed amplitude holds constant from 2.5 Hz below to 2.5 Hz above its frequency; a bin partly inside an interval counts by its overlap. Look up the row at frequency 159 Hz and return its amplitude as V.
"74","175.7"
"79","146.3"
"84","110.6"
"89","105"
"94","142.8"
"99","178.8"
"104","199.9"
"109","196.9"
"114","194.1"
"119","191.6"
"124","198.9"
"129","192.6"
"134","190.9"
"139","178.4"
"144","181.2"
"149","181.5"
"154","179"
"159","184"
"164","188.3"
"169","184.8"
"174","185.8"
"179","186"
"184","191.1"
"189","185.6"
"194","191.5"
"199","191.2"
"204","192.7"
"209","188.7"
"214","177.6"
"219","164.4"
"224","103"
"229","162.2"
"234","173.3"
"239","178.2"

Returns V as 184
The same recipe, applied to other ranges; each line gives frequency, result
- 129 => 192.6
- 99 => 178.8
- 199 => 191.2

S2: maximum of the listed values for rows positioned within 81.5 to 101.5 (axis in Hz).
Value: 178.8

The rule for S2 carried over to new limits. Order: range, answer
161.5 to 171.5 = 188.3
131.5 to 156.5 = 190.9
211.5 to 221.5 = 177.6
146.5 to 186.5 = 191.1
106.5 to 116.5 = 196.9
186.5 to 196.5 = 191.5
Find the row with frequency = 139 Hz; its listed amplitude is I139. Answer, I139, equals 178.4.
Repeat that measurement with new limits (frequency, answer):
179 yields 186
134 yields 190.9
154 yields 179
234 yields 173.3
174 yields 185.8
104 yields 199.9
